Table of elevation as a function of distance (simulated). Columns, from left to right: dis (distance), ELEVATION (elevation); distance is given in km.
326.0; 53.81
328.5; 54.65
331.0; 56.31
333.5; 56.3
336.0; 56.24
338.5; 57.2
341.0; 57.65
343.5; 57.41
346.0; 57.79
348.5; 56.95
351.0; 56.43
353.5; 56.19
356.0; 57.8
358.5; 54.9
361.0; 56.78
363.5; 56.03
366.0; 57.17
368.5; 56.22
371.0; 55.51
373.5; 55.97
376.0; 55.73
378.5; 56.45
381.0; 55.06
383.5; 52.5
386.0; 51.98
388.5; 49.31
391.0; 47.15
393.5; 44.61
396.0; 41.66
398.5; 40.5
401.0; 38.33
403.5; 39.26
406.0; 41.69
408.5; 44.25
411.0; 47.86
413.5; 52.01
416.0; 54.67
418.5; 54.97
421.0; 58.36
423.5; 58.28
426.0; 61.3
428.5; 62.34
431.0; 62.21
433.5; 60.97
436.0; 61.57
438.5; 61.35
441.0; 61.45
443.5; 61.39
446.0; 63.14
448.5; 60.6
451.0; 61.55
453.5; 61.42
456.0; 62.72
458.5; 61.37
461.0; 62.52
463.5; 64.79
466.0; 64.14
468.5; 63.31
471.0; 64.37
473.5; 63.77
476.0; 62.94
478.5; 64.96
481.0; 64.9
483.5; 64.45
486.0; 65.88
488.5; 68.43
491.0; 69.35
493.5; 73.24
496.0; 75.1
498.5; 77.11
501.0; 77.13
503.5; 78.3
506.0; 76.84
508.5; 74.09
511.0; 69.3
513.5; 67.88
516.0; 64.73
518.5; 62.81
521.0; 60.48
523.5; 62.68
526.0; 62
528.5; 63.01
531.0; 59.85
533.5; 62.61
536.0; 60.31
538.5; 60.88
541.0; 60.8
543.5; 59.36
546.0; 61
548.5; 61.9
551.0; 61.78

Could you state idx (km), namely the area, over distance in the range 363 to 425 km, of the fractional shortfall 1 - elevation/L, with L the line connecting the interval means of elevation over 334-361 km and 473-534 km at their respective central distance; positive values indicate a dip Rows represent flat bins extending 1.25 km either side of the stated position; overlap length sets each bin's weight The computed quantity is 9.74 km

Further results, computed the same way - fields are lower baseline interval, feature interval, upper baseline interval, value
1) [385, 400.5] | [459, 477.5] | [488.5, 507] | 0.8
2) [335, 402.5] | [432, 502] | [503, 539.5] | -4.5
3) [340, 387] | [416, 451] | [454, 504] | 1.3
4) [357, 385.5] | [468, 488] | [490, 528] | 0.7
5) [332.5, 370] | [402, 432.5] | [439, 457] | 3.6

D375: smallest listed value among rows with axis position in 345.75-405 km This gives 38.33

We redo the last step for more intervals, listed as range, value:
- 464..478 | 62.94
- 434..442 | 61.35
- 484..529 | 60.48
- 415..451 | 54.67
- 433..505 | 60.6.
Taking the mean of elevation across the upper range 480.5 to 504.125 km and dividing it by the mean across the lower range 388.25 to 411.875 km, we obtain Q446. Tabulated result 1.7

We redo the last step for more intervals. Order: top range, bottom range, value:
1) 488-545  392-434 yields 1.33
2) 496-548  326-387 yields 1.18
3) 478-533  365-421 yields 1.37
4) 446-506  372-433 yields 1.30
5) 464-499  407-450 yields 1.16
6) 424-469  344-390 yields 1.12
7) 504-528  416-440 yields 1.12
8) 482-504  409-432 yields 1.27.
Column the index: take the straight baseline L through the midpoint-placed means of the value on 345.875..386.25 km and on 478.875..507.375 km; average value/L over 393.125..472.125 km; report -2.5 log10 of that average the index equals 0.15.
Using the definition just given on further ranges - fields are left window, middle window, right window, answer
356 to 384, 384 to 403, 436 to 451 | 0.272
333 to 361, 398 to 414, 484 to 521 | 0.397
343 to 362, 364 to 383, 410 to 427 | 0.009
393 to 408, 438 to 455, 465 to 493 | -0.118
